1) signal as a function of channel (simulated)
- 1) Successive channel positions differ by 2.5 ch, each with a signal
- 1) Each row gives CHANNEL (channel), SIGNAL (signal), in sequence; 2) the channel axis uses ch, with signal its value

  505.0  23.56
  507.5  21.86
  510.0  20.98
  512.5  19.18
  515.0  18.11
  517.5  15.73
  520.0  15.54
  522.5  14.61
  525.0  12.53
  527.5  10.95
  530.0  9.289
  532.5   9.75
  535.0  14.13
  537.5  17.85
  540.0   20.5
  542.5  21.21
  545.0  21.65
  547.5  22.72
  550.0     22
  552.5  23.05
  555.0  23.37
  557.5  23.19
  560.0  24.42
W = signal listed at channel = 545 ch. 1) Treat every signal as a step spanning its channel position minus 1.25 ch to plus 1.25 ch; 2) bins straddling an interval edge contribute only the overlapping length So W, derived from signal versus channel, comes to 21.65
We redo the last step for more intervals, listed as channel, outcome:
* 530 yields 9.289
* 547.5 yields 22.72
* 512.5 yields 19.18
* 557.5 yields 23.19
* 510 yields 20.98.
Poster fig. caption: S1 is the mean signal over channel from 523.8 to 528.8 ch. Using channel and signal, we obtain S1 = 11.7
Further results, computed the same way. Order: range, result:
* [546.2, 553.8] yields 22.6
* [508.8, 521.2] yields 17.9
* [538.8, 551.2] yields 21.6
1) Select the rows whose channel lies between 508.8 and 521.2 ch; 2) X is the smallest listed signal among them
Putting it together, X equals 15.54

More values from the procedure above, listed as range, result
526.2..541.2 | 9.289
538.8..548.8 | 20.5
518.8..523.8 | 14.61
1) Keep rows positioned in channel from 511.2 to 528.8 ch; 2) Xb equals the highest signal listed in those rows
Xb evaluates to 19.18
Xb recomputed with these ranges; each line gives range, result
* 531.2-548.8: 22.72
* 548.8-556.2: 23.37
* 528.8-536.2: 14.13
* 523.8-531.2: 12.53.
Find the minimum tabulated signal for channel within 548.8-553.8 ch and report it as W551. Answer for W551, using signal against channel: 22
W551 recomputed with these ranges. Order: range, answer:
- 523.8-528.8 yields 10.95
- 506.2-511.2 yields 20.98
